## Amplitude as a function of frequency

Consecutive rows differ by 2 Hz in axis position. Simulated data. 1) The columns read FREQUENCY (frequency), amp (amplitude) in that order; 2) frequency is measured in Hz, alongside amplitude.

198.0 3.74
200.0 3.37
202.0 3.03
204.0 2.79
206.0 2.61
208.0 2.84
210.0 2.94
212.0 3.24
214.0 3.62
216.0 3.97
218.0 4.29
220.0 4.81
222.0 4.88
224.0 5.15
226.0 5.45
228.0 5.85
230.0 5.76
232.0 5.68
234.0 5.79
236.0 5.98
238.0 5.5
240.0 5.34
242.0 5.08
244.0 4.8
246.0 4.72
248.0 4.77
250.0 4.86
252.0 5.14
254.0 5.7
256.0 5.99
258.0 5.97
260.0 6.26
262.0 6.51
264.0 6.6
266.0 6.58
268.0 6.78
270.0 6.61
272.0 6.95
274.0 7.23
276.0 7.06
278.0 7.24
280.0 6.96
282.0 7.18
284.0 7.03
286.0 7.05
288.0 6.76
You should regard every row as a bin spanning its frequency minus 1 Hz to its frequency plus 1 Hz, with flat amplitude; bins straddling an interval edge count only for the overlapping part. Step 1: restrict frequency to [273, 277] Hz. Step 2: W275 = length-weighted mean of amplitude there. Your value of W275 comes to 7.14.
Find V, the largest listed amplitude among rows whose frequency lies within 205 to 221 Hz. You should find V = 4.81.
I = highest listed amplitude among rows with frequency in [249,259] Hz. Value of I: 5.99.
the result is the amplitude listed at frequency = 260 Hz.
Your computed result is 6.26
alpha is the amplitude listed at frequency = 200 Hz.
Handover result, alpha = 3.37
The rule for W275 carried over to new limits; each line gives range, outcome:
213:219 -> 3.96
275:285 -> 7.09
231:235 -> 5.73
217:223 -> 4.66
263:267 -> 6.59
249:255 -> 5.23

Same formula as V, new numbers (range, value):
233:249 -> 5.98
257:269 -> 6.78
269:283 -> 7.24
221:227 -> 5.45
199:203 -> 3.37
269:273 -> 6.95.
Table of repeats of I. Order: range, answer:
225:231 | 5.85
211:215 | 3.62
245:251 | 4.86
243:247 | 4.8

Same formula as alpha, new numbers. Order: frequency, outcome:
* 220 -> 4.81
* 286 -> 7.05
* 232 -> 5.68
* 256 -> 5.99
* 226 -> 5.45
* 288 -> 6.76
